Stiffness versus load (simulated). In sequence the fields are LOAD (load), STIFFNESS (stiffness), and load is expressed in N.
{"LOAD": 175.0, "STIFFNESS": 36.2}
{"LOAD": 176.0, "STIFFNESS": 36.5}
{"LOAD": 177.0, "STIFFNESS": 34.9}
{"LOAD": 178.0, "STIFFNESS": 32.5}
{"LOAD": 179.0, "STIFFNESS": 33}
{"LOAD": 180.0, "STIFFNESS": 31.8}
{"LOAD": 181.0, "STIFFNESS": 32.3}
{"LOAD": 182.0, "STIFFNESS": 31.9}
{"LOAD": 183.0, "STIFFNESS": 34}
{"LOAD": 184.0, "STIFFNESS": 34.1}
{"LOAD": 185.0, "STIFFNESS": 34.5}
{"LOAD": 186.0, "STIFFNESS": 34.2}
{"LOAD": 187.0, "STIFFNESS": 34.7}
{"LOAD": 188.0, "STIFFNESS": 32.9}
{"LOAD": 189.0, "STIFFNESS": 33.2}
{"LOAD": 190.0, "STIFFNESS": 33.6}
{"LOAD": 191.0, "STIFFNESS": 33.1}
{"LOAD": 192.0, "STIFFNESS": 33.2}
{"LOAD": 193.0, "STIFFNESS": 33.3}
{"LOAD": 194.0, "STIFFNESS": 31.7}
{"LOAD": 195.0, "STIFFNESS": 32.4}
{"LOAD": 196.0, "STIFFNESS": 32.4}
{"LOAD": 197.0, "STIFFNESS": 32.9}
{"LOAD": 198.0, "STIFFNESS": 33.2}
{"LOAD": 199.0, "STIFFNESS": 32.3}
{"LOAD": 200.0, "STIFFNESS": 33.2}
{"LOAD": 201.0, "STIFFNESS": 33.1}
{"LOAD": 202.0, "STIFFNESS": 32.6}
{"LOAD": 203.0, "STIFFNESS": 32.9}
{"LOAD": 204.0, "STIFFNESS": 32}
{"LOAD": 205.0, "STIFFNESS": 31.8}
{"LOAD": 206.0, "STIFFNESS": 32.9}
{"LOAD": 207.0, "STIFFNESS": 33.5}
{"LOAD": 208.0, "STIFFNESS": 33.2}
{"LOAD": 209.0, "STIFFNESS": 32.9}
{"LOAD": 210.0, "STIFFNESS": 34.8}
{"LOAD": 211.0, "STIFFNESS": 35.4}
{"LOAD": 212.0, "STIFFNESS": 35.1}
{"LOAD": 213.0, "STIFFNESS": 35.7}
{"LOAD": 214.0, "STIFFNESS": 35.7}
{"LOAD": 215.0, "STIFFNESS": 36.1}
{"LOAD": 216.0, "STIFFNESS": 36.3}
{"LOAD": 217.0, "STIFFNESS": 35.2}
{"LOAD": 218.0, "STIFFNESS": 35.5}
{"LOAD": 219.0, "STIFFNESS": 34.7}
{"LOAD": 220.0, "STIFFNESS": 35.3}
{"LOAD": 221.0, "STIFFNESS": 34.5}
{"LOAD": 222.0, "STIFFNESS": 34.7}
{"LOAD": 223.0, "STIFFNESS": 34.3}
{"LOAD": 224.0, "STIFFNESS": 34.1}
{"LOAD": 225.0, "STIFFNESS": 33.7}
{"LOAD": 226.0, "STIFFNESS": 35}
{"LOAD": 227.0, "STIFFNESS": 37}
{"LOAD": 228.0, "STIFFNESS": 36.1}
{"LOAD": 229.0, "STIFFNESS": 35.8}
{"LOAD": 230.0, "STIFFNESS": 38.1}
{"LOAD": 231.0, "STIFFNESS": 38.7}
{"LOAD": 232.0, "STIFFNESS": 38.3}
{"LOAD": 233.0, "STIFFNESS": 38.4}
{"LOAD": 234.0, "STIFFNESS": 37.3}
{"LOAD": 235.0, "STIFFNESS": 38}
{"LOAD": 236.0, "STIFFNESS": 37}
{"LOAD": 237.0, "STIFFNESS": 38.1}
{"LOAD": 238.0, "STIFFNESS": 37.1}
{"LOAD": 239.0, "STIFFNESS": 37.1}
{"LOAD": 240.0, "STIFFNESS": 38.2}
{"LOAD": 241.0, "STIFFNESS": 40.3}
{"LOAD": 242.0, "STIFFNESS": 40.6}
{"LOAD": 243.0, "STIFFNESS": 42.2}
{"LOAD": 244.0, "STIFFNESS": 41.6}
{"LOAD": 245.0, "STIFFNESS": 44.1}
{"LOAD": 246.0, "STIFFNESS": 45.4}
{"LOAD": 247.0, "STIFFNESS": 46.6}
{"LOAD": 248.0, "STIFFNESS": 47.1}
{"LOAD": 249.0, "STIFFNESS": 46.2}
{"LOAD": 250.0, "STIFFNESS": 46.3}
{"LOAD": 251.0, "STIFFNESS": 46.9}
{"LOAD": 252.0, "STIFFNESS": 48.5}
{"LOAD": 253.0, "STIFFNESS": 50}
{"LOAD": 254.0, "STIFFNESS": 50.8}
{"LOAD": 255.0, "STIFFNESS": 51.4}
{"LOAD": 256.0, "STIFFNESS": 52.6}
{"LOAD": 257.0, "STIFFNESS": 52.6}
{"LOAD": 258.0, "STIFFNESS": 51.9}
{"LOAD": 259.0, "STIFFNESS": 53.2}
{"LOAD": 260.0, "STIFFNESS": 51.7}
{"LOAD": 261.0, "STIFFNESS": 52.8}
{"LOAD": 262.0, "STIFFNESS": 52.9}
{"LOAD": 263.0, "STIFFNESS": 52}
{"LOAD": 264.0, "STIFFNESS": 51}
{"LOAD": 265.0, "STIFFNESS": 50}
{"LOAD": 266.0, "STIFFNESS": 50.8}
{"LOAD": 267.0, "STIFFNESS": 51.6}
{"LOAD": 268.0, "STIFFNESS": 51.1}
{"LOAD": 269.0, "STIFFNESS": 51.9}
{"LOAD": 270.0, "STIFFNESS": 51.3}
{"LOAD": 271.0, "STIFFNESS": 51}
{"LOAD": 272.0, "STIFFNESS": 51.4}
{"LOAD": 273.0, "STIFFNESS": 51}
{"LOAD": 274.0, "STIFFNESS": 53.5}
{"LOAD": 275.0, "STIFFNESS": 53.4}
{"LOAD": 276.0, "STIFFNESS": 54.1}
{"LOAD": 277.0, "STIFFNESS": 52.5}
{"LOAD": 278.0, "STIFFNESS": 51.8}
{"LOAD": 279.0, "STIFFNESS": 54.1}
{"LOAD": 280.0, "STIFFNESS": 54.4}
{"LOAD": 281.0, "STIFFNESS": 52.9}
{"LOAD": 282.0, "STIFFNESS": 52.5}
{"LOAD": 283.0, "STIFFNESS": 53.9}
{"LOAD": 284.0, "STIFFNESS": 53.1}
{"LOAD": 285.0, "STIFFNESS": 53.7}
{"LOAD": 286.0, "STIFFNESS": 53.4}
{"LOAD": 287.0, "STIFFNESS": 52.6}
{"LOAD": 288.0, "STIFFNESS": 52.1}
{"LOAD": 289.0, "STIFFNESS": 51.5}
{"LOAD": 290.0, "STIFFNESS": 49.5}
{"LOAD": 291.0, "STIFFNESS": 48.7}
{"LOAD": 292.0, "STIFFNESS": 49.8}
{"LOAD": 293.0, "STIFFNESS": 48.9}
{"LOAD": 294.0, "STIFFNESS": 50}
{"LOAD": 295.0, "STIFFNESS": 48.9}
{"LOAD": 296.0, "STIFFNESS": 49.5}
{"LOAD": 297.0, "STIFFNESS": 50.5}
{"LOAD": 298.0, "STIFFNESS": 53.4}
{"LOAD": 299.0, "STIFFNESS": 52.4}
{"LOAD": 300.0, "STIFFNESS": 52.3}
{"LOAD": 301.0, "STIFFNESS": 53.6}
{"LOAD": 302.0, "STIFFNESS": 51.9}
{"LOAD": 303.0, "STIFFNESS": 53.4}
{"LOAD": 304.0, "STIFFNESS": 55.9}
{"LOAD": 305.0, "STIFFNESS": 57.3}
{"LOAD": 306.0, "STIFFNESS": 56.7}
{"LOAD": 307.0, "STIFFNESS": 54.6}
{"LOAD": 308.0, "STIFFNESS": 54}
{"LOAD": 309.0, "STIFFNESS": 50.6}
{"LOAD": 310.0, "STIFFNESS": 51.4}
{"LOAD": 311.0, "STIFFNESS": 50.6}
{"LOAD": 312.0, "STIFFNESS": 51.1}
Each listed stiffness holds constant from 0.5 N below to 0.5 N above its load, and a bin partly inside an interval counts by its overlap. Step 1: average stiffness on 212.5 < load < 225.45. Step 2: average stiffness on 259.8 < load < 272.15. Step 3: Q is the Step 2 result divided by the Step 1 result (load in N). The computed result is 1.47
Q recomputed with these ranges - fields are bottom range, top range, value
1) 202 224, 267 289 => 1.53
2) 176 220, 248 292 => 1.53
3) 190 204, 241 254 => 1.39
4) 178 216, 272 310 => 1.57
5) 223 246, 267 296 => 1.36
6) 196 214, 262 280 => 1.56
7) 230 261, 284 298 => 1.15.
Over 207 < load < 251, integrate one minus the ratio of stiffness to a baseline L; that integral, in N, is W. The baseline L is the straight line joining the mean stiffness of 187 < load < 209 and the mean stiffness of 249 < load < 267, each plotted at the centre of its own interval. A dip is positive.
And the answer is 4.40 N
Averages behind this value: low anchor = 32.9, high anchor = 50.8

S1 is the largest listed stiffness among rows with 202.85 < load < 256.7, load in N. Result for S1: 52.6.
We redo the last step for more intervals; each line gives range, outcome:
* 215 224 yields 36.3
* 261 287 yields 54.4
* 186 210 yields 34.8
